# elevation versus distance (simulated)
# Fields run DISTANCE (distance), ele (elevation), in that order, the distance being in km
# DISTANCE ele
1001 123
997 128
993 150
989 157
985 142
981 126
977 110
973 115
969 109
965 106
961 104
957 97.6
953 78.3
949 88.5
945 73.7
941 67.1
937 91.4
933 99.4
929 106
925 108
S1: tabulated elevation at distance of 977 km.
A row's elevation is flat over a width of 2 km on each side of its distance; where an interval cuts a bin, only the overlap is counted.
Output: 110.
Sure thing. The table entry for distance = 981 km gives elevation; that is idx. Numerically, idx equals 126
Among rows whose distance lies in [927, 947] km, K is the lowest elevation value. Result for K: 67.1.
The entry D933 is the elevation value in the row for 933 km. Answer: 99.4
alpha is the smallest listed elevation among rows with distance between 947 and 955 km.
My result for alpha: 78.3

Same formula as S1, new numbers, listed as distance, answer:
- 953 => 78.3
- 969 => 109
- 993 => 150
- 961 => 104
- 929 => 106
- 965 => 106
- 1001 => 123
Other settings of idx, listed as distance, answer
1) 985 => 142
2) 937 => 91.4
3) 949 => 88.5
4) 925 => 108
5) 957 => 97.6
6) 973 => 115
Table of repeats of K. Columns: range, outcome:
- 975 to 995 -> 110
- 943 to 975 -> 73.7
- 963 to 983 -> 106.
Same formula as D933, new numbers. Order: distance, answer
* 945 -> 73.7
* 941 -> 67.1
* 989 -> 157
